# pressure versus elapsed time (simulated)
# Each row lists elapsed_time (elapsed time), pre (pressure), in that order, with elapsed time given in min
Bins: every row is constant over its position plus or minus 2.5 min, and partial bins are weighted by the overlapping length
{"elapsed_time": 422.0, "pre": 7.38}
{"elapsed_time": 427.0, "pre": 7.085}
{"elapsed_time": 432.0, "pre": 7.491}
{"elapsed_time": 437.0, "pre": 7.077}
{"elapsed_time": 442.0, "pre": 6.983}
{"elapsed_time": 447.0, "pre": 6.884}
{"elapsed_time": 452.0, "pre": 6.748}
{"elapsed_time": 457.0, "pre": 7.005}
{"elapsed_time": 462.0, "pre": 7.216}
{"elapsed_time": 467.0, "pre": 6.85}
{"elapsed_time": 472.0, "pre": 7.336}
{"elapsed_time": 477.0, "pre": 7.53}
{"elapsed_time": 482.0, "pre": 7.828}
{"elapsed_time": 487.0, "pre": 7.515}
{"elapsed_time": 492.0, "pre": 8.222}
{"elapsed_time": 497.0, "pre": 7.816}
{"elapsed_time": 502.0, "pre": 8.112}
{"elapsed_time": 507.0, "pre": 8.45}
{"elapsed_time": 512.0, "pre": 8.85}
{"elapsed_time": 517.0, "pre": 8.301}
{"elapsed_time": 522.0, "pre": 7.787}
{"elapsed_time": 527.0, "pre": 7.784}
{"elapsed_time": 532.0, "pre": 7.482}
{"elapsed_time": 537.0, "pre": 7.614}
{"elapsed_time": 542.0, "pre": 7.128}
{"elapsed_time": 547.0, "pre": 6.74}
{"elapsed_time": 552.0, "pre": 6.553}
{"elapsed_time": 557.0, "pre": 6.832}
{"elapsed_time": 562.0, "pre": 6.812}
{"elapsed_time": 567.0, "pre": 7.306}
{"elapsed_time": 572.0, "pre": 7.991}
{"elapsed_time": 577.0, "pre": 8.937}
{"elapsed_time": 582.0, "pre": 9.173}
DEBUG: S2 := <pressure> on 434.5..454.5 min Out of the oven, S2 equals 6.92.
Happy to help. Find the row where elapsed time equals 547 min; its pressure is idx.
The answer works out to 6.74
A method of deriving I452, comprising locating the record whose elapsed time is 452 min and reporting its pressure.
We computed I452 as 6.748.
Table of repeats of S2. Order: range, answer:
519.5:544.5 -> 7.56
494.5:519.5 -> 8.31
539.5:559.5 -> 6.81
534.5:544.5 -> 7.37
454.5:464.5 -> 7.11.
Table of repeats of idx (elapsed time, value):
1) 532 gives 7.482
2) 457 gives 7.005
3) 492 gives 8.222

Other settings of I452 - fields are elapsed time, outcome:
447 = 6.884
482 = 7.828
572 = 7.991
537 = 7.614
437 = 7.077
